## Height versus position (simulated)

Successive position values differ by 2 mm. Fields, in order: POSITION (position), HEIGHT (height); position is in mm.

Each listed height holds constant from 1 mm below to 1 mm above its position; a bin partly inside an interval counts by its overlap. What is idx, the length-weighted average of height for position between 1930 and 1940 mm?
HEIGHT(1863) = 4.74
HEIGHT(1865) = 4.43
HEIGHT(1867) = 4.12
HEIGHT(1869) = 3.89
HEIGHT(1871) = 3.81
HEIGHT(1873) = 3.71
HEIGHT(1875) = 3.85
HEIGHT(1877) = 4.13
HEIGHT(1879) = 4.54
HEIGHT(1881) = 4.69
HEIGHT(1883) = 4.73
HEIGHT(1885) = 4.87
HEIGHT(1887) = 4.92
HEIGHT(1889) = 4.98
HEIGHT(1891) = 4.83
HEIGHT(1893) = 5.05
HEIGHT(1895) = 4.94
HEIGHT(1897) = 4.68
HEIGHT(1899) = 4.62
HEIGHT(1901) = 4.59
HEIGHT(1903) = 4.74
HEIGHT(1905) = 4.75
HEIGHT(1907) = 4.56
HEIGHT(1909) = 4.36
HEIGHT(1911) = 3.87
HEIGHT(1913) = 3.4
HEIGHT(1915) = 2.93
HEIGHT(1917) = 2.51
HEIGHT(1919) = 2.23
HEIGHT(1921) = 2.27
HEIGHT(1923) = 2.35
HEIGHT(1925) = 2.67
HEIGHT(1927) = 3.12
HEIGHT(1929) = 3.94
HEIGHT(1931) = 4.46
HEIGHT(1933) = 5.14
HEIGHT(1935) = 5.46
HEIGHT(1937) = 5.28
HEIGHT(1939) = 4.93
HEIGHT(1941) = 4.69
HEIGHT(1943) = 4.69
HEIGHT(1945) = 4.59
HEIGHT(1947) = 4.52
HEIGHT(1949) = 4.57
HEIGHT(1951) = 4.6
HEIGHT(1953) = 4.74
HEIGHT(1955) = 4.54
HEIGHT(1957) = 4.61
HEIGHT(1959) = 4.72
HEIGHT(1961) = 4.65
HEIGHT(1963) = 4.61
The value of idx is 5.05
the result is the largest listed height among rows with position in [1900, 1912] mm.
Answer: 4.75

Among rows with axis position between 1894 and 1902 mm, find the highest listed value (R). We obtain 4.94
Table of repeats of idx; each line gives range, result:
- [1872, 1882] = 4.18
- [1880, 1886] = 4.76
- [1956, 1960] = 4.67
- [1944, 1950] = 4.56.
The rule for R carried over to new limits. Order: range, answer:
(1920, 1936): 5.46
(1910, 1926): 3.87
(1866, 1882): 4.69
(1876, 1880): 4.54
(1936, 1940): 5.28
